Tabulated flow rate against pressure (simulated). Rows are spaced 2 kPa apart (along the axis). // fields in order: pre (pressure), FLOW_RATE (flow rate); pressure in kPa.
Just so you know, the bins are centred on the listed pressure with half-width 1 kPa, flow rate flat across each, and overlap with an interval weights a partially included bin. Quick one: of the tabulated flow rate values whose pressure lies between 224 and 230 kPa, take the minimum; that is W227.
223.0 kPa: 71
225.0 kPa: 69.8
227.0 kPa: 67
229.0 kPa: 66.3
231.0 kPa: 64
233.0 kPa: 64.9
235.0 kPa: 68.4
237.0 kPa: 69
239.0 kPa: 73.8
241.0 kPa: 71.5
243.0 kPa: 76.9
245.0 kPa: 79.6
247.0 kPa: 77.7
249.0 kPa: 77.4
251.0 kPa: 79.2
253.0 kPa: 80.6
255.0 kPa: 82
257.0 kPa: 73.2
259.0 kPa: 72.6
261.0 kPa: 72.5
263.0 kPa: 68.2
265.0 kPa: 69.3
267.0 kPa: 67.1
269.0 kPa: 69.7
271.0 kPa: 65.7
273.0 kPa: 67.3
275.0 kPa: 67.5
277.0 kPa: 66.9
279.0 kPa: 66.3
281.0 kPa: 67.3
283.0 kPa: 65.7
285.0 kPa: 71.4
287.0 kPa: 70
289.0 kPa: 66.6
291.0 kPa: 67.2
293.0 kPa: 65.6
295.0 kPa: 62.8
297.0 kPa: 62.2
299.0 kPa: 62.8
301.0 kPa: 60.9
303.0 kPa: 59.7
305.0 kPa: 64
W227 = 66.3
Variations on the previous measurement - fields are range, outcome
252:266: 68.2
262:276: 65.7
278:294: 65.6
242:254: 76.9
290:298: 62.2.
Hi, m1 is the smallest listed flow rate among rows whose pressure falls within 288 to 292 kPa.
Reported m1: 66.6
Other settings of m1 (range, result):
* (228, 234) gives 64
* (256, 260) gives 72.6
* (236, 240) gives 69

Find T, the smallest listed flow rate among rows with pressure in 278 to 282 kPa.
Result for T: 66.3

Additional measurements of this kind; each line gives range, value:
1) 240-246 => 71.5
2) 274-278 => 66.9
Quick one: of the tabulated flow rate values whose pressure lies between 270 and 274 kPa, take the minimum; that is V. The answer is 65.7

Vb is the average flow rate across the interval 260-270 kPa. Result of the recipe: 69.4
